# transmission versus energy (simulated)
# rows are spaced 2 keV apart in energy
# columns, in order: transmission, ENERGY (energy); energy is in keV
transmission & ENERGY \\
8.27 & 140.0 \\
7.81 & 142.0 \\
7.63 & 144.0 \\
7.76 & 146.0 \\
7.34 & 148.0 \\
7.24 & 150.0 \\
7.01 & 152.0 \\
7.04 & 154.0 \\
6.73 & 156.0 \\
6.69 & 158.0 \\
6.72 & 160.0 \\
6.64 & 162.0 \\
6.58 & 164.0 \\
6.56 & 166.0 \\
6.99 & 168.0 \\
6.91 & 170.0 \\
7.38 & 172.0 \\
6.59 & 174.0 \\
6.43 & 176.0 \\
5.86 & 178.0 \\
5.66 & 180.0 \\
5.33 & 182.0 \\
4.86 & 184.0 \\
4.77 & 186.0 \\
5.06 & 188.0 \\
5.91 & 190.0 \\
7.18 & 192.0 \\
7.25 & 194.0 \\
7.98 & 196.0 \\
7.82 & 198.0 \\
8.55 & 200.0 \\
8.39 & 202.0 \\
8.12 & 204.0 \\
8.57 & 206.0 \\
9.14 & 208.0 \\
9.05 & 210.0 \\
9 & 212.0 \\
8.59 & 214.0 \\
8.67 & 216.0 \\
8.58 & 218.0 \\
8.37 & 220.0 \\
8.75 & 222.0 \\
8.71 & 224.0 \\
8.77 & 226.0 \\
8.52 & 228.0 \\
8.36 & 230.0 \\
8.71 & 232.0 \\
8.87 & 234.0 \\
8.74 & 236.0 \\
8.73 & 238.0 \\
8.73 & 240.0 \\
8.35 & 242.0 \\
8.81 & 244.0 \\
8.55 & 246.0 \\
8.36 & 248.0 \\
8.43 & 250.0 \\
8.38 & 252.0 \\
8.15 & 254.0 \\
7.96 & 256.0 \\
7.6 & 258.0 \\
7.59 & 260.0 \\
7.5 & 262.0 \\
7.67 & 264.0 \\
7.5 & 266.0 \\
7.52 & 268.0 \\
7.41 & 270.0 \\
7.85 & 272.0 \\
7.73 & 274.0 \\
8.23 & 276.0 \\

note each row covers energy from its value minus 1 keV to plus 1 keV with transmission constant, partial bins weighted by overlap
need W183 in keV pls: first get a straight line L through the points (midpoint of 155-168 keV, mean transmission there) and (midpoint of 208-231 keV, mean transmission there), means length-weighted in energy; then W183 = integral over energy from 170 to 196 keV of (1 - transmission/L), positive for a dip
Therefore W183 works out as 4.5 keV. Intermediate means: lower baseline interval 6.68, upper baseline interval 8.69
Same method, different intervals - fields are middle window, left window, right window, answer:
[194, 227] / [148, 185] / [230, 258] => -3.8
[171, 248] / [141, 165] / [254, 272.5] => -4.1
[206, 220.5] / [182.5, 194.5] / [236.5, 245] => -3.4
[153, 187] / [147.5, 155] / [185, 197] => 2.2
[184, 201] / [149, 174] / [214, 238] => 2.3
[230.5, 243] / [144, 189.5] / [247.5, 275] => -2.0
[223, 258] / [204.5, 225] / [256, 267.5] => -1.7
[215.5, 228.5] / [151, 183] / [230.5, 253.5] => -0.9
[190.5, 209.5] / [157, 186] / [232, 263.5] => -2.7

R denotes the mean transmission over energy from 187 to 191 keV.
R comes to 5.48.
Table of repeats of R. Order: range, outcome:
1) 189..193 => 6.54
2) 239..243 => 8.54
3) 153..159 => 6.82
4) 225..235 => 8.65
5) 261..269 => 7.55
